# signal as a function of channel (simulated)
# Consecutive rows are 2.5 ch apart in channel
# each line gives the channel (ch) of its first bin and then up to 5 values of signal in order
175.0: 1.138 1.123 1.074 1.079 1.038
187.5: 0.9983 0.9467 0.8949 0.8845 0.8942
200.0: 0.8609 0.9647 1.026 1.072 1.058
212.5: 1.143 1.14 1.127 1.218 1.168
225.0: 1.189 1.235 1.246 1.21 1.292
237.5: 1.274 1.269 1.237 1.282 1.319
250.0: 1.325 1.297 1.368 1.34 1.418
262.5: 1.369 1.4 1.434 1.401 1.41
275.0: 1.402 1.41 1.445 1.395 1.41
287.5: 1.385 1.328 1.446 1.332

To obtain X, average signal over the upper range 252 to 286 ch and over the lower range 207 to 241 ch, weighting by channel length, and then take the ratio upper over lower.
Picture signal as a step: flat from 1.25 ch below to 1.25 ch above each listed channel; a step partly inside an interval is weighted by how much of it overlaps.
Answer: 1.2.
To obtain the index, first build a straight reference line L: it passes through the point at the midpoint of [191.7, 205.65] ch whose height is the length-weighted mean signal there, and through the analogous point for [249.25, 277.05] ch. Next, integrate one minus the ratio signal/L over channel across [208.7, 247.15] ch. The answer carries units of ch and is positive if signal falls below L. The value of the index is -2.8 ch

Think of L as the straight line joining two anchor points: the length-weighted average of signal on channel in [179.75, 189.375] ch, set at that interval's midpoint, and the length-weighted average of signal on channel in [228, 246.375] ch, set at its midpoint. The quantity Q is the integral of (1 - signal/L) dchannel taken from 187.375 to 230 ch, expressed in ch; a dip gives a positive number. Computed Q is 3.24 ch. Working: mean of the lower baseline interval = 1.04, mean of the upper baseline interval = 1.26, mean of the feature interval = 1.06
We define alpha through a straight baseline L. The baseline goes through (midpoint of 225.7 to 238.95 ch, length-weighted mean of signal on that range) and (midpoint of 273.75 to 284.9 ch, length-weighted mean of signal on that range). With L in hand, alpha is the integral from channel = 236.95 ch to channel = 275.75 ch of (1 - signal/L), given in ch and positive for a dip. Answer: -0.4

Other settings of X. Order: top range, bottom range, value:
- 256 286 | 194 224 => 1.34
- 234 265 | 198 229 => 1.20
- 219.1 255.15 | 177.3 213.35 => 1.26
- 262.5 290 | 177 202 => 1.44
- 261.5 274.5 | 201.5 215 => 1.32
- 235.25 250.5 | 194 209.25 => 1.34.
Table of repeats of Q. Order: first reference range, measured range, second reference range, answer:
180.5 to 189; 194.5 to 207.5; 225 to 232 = 2.0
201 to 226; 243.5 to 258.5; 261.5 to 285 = -0.3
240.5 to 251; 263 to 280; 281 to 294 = -0.7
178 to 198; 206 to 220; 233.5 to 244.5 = 0.1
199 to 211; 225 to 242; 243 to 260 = -0.7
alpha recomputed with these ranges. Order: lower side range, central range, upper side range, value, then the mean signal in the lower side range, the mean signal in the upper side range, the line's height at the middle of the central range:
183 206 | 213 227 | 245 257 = -0.7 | 0.949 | 1.32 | 1.12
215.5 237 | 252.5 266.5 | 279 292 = -0.6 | 1.21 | 1.39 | 1.31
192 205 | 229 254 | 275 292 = -2.6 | 0.912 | 1.4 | 1.16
